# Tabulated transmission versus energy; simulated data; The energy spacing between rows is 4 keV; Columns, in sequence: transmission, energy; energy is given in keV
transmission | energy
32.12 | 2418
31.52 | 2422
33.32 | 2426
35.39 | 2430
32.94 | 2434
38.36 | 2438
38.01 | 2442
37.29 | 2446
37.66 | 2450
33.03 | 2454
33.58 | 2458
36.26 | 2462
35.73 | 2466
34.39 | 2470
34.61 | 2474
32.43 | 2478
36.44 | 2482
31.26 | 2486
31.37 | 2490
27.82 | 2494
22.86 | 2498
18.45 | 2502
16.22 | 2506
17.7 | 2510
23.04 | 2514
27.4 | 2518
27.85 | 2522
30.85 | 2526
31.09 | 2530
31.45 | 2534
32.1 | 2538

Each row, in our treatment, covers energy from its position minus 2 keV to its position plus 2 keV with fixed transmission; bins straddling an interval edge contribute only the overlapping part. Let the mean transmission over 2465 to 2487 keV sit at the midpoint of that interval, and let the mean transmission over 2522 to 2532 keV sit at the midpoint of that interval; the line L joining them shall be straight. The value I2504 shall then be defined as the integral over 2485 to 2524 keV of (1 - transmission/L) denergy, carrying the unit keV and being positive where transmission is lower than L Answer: 9.55 keV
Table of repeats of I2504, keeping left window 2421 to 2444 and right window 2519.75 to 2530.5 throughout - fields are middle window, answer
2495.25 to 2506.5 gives 4.0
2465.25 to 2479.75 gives -0.6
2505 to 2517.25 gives 4.2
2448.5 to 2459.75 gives -0.3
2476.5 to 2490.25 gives -0.4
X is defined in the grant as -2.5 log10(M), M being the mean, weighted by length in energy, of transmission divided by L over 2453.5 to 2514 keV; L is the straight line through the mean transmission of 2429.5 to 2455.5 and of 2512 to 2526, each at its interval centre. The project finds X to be 0.08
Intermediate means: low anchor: 36.2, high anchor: 26.8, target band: 29.2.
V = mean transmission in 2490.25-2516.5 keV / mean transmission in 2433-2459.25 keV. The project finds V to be 0.6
